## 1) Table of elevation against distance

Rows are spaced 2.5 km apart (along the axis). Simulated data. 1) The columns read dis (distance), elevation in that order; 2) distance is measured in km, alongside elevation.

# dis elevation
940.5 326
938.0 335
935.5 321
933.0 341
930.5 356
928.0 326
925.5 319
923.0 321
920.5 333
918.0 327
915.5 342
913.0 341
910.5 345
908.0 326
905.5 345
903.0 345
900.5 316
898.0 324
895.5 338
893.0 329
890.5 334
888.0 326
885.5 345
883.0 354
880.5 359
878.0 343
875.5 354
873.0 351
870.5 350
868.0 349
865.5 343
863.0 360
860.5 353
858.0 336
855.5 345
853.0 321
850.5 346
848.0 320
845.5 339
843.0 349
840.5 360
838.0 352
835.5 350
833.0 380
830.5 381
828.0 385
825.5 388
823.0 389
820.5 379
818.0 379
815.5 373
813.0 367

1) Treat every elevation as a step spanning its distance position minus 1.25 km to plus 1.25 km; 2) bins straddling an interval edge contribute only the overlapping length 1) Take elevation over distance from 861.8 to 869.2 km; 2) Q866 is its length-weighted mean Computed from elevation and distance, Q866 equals 351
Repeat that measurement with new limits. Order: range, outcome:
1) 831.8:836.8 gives 365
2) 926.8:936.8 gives 336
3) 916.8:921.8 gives 330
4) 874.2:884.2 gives 352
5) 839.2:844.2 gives 355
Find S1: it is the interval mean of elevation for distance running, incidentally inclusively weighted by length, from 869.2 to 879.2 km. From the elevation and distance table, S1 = 350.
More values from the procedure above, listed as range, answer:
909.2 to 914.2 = 343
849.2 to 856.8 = 337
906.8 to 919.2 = 336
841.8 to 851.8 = 338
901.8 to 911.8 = 340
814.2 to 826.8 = 382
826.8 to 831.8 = 383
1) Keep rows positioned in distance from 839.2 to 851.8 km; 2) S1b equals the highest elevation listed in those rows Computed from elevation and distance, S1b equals 360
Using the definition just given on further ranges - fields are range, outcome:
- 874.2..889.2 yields 359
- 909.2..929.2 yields 345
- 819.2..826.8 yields 389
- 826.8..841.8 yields 385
